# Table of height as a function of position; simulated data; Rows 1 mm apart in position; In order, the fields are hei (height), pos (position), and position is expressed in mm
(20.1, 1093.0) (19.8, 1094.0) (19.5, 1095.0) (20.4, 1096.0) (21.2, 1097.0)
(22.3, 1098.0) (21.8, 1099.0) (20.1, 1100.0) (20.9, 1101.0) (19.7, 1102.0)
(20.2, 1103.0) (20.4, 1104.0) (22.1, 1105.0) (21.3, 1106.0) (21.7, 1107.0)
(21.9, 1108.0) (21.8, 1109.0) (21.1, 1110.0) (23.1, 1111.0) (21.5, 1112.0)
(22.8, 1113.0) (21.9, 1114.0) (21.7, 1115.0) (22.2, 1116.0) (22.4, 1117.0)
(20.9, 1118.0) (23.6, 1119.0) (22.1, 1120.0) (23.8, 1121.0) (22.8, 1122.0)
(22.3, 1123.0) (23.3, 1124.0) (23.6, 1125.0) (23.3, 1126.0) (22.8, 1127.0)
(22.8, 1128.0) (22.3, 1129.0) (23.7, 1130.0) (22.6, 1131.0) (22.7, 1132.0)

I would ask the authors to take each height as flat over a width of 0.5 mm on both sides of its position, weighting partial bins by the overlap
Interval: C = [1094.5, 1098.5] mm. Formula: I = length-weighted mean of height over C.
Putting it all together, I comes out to 20.9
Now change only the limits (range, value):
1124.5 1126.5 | 23.5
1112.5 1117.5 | 22.2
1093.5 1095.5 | 19.6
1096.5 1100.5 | 21.4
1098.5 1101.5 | 20.9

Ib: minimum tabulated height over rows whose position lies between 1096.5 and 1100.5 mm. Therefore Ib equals 20.1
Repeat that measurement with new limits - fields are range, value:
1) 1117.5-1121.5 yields 20.9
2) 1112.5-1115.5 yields 21.7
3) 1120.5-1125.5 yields 22.3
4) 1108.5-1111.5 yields 21.1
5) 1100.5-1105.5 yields 19.7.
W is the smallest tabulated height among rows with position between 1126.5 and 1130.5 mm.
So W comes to 22.3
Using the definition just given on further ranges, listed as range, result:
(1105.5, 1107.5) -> 21.3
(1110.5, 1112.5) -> 21.5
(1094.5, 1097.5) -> 19.5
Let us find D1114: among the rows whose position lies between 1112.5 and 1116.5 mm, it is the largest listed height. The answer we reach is 22.8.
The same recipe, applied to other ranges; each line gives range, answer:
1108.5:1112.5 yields 23.1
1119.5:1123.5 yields 23.8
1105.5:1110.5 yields 21.9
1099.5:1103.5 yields 20.9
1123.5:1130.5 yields 23.7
